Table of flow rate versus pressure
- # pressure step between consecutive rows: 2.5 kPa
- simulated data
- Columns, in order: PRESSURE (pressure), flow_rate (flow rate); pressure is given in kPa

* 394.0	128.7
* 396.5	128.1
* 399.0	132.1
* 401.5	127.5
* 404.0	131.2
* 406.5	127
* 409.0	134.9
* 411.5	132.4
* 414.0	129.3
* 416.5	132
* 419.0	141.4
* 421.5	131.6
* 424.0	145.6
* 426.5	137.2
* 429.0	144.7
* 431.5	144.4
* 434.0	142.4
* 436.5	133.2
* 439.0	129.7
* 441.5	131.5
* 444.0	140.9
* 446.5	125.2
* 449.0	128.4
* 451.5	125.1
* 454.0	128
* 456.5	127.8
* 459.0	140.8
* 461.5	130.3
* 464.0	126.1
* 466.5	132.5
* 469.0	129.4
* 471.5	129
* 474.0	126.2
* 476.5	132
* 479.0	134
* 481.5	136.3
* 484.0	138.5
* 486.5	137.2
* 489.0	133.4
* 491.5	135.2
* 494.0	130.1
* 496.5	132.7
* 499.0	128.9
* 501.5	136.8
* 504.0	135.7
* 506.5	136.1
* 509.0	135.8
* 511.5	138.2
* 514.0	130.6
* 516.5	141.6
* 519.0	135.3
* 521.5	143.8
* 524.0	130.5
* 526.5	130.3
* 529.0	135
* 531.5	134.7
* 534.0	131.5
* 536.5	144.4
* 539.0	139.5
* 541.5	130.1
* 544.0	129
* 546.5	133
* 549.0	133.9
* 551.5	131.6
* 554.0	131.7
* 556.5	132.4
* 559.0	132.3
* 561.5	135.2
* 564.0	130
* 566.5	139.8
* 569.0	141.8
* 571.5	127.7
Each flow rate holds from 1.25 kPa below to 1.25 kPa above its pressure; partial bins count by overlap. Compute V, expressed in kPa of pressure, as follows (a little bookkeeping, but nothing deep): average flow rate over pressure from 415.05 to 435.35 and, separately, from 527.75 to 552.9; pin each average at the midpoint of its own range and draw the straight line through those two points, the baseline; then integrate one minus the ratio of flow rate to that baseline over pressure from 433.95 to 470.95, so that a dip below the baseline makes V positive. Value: 2.0 kPa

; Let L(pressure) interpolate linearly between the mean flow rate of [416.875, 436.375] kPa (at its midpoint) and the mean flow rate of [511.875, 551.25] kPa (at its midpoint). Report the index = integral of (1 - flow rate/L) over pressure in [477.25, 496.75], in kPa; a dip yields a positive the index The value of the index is 0.3 kPa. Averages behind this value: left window 140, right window 135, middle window 135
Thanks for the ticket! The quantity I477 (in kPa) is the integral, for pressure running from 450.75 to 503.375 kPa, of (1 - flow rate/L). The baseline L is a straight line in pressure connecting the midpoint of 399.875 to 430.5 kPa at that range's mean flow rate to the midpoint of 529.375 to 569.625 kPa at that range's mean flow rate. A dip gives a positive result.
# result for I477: 1.0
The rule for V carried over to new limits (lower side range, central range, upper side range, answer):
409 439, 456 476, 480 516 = 0.8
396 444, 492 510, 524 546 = 0.1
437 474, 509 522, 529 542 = -0.2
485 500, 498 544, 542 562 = -0.9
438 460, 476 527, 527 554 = -0.9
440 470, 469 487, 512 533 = -0.1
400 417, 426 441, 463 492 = -0.8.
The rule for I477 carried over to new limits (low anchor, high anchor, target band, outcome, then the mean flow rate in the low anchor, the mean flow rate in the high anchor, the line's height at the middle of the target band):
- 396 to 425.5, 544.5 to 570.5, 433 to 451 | 0.1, 133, 134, 133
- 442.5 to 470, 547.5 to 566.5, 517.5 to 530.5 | -0.3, 130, 133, 132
